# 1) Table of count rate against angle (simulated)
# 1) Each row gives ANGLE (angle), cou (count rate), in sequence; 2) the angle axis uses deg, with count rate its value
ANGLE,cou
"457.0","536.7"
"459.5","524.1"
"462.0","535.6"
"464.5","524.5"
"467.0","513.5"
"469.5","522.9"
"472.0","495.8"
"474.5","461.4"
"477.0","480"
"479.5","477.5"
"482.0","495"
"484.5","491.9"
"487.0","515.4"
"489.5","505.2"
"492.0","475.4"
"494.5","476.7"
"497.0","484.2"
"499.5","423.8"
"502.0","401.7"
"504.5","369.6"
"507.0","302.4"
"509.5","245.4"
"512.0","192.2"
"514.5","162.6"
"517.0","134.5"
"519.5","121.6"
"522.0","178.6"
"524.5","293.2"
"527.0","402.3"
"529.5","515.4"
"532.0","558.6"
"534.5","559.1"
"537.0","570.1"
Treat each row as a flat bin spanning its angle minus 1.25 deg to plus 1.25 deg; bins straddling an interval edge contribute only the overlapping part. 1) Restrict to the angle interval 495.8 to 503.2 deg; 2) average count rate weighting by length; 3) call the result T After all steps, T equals 436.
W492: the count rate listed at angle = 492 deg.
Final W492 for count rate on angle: 475.4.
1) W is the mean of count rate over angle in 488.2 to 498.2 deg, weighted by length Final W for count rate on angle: 486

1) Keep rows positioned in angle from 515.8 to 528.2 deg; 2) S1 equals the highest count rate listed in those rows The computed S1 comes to 402.3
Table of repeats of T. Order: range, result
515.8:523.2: 145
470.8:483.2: 482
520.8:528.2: 291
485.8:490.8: 510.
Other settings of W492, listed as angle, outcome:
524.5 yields 293.2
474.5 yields 461.4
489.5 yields 505.2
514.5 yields 162.6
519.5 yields 121.6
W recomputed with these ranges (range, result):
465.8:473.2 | 511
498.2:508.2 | 375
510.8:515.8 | 177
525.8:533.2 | 492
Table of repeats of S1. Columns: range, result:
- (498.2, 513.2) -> 423.8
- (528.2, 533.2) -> 558.6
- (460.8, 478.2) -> 535.6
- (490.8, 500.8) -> 484.2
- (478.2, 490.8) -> 515.4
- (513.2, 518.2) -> 162.6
